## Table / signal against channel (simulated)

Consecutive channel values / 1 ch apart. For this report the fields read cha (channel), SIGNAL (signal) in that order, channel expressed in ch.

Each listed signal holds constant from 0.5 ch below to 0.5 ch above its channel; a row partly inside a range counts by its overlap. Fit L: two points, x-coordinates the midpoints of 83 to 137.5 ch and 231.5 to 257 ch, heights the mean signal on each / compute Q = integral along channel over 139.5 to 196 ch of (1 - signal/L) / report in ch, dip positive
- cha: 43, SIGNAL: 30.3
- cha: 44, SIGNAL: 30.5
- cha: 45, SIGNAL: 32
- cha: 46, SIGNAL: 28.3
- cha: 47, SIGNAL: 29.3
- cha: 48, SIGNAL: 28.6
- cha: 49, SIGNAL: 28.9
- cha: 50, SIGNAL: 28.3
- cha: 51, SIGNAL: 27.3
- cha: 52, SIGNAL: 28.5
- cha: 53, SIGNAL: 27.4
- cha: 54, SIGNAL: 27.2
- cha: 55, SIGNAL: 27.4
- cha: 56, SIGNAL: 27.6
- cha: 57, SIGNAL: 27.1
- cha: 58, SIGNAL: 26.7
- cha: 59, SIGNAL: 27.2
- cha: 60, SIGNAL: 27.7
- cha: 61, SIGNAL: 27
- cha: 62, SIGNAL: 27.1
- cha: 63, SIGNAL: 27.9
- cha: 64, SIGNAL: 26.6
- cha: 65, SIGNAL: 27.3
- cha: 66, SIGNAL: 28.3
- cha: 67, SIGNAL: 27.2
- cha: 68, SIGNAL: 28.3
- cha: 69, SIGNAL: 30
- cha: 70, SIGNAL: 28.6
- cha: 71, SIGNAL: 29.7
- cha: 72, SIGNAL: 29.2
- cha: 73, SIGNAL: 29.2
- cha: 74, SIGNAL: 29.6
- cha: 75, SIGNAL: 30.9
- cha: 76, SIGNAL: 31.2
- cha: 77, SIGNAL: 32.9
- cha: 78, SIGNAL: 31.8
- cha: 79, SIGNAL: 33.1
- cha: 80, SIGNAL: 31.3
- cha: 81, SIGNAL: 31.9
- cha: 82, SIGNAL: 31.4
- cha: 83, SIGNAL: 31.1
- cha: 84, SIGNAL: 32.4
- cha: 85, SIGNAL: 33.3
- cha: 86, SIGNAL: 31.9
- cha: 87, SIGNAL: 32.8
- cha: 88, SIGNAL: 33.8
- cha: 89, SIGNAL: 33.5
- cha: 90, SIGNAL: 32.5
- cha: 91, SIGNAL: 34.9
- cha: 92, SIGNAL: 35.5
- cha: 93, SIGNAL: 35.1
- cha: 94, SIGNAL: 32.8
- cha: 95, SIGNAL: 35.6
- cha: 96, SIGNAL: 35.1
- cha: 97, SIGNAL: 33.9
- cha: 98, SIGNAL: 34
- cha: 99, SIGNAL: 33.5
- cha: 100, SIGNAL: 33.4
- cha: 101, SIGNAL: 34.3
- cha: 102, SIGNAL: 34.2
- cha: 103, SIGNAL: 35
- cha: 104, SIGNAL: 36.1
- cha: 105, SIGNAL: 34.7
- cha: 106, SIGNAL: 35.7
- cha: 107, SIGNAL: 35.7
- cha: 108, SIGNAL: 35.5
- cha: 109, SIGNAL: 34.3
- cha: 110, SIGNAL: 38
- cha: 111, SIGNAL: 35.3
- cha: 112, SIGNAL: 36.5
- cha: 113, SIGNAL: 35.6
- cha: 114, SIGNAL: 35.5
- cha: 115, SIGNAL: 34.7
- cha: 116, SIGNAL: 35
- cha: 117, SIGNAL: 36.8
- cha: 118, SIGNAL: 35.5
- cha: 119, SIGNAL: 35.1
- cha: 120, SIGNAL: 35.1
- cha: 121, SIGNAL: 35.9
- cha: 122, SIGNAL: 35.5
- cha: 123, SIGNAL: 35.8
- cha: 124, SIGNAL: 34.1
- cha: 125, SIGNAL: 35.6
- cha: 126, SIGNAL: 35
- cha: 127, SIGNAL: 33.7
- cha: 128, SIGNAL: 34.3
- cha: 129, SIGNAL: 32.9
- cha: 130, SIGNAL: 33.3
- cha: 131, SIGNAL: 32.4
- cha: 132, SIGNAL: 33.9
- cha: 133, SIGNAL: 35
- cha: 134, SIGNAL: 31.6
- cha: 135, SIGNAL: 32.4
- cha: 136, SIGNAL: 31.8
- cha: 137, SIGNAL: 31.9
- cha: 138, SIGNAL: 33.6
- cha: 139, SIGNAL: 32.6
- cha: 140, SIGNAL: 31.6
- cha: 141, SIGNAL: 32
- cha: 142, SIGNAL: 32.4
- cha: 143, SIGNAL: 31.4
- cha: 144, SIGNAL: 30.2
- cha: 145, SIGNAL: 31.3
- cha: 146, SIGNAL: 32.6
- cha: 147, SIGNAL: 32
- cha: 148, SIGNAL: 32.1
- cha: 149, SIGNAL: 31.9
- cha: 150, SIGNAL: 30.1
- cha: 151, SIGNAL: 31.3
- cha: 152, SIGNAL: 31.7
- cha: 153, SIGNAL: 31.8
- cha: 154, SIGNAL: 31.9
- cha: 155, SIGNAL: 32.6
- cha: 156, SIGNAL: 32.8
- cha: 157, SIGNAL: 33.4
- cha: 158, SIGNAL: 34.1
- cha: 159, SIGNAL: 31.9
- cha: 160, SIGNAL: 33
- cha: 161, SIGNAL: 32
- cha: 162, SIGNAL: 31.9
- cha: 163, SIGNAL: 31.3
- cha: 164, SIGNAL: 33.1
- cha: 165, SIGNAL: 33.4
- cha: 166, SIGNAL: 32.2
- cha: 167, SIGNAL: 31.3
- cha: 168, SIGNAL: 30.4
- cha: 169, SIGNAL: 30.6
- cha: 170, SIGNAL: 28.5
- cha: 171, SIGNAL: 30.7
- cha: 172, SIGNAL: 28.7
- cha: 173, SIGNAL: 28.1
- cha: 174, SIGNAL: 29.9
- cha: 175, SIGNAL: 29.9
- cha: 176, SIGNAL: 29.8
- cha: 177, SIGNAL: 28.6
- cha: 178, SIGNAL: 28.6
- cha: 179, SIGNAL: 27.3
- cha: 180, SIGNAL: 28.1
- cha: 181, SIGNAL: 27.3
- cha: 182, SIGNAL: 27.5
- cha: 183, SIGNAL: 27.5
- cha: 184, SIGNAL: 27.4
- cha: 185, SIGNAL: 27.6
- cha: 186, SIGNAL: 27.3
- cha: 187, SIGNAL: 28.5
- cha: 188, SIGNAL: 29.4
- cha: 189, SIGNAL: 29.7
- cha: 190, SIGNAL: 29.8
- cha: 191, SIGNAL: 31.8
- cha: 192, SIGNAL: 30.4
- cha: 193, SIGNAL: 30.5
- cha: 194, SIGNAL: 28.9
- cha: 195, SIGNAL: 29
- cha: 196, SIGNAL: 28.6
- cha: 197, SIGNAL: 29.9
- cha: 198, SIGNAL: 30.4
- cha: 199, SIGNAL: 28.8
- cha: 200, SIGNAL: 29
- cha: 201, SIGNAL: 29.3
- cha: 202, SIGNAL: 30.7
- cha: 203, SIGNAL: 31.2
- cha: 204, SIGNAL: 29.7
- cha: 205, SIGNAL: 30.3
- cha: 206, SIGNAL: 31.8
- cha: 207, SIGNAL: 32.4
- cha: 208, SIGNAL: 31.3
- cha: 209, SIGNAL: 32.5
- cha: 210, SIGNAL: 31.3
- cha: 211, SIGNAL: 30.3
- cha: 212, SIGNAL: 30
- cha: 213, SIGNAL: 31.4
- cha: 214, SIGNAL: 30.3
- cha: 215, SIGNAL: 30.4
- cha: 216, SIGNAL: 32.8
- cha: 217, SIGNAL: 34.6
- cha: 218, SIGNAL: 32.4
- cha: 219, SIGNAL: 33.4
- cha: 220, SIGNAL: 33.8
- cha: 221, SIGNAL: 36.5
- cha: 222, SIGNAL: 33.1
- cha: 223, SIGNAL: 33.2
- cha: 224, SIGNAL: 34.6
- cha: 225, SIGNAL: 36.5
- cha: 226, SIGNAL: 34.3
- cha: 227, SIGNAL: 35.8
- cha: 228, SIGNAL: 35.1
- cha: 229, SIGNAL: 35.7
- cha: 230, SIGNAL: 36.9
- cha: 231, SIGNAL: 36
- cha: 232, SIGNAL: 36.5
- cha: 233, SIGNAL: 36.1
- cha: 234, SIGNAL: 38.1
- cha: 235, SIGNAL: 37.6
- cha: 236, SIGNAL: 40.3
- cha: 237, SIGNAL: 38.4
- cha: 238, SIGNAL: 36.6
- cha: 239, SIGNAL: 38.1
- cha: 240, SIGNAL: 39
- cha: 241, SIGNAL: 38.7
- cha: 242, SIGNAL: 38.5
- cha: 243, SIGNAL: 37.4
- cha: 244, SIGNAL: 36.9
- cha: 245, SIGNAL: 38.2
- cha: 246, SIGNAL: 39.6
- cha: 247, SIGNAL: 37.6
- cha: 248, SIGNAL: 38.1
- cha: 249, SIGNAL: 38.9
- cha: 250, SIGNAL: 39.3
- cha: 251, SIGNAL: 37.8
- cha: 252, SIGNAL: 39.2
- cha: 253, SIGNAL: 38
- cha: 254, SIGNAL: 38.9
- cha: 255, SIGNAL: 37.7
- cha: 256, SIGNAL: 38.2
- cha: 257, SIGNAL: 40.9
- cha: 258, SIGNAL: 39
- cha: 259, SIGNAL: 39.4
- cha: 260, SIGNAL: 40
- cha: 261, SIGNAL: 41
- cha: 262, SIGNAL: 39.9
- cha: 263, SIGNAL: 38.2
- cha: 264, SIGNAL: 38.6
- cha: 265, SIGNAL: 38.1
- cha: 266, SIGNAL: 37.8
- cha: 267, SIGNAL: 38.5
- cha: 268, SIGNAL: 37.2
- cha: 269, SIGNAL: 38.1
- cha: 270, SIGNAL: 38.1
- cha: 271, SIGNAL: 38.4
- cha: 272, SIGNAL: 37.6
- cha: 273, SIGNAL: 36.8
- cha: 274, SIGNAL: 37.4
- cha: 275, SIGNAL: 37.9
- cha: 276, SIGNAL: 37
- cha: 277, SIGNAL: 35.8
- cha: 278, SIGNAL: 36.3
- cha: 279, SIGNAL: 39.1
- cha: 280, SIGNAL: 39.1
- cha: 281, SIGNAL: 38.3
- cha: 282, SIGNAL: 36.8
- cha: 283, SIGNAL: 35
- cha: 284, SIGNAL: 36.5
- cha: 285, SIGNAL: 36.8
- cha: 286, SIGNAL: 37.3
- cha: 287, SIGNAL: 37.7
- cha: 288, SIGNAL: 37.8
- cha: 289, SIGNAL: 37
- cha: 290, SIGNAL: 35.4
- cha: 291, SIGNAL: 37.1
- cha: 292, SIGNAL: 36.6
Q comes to 8.6 ch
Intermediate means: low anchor 34.4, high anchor 38.2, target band 30.5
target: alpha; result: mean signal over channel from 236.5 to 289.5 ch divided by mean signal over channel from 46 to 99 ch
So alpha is 1.25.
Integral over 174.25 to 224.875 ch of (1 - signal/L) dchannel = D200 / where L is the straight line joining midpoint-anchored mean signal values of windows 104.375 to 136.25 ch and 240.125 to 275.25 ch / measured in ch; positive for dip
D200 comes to 8.9 ch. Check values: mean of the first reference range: 34.8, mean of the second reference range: 38.5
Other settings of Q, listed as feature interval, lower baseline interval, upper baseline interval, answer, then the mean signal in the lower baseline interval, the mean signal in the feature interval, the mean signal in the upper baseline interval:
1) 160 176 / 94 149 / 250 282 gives 2.1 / 34.1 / 30.8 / 38.3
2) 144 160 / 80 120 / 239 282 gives 1.6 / 34.4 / 32.1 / 38.3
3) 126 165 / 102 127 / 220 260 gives 3.8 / 35.4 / 32.4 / 37.4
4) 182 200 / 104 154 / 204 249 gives 2.8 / 33.7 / 29.1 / 35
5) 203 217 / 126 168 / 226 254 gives 1.8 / 32.4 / 31.2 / 37.7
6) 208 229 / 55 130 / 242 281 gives 2.1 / 32.6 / 33.1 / 38.3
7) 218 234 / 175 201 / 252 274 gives -0.6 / 28.9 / 35.2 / 38.6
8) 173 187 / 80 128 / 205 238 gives 2.5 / 34.5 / 28.2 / 34.1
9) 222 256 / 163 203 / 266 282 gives -2.7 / 29.5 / 37.3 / 37.7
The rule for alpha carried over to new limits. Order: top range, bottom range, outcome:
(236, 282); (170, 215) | 1.30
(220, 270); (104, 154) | 1.12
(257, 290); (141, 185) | 1.23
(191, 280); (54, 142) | 1.09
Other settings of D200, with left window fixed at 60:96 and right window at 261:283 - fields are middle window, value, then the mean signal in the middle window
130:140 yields 0.1 ch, 32.8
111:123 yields -1.2 ch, 35.6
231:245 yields -0.4 ch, 37.8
